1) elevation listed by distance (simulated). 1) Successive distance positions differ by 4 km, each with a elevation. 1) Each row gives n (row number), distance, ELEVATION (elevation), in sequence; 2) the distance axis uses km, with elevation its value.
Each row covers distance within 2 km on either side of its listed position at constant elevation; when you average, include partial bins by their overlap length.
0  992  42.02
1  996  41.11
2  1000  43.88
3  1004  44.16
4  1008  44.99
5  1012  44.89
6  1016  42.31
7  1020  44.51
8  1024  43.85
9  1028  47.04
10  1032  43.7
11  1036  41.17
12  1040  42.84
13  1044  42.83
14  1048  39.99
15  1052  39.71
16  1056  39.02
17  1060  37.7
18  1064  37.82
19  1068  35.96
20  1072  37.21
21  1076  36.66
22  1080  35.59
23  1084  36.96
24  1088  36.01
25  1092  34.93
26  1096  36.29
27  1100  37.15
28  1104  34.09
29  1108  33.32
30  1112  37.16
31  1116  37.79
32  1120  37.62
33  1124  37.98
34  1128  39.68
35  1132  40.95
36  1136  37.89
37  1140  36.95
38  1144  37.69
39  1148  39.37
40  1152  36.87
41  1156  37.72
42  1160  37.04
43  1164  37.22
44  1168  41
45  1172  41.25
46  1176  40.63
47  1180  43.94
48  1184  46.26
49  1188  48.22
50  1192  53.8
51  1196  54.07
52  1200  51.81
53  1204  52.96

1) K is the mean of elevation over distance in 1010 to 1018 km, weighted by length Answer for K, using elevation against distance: 43.6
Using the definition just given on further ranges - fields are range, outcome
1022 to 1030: 45.4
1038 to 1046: 42.8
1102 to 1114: 34.9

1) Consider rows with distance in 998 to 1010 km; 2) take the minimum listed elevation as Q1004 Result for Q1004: 43.88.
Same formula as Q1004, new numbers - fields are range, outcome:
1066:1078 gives 35.96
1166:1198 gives 40.63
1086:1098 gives 34.93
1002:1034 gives 42.31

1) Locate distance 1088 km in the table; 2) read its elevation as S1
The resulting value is 36.01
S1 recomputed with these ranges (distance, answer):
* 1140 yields 36.95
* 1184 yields 46.26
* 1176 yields 40.63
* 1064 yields 37.82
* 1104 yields 34.09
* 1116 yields 37.79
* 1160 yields 37.04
